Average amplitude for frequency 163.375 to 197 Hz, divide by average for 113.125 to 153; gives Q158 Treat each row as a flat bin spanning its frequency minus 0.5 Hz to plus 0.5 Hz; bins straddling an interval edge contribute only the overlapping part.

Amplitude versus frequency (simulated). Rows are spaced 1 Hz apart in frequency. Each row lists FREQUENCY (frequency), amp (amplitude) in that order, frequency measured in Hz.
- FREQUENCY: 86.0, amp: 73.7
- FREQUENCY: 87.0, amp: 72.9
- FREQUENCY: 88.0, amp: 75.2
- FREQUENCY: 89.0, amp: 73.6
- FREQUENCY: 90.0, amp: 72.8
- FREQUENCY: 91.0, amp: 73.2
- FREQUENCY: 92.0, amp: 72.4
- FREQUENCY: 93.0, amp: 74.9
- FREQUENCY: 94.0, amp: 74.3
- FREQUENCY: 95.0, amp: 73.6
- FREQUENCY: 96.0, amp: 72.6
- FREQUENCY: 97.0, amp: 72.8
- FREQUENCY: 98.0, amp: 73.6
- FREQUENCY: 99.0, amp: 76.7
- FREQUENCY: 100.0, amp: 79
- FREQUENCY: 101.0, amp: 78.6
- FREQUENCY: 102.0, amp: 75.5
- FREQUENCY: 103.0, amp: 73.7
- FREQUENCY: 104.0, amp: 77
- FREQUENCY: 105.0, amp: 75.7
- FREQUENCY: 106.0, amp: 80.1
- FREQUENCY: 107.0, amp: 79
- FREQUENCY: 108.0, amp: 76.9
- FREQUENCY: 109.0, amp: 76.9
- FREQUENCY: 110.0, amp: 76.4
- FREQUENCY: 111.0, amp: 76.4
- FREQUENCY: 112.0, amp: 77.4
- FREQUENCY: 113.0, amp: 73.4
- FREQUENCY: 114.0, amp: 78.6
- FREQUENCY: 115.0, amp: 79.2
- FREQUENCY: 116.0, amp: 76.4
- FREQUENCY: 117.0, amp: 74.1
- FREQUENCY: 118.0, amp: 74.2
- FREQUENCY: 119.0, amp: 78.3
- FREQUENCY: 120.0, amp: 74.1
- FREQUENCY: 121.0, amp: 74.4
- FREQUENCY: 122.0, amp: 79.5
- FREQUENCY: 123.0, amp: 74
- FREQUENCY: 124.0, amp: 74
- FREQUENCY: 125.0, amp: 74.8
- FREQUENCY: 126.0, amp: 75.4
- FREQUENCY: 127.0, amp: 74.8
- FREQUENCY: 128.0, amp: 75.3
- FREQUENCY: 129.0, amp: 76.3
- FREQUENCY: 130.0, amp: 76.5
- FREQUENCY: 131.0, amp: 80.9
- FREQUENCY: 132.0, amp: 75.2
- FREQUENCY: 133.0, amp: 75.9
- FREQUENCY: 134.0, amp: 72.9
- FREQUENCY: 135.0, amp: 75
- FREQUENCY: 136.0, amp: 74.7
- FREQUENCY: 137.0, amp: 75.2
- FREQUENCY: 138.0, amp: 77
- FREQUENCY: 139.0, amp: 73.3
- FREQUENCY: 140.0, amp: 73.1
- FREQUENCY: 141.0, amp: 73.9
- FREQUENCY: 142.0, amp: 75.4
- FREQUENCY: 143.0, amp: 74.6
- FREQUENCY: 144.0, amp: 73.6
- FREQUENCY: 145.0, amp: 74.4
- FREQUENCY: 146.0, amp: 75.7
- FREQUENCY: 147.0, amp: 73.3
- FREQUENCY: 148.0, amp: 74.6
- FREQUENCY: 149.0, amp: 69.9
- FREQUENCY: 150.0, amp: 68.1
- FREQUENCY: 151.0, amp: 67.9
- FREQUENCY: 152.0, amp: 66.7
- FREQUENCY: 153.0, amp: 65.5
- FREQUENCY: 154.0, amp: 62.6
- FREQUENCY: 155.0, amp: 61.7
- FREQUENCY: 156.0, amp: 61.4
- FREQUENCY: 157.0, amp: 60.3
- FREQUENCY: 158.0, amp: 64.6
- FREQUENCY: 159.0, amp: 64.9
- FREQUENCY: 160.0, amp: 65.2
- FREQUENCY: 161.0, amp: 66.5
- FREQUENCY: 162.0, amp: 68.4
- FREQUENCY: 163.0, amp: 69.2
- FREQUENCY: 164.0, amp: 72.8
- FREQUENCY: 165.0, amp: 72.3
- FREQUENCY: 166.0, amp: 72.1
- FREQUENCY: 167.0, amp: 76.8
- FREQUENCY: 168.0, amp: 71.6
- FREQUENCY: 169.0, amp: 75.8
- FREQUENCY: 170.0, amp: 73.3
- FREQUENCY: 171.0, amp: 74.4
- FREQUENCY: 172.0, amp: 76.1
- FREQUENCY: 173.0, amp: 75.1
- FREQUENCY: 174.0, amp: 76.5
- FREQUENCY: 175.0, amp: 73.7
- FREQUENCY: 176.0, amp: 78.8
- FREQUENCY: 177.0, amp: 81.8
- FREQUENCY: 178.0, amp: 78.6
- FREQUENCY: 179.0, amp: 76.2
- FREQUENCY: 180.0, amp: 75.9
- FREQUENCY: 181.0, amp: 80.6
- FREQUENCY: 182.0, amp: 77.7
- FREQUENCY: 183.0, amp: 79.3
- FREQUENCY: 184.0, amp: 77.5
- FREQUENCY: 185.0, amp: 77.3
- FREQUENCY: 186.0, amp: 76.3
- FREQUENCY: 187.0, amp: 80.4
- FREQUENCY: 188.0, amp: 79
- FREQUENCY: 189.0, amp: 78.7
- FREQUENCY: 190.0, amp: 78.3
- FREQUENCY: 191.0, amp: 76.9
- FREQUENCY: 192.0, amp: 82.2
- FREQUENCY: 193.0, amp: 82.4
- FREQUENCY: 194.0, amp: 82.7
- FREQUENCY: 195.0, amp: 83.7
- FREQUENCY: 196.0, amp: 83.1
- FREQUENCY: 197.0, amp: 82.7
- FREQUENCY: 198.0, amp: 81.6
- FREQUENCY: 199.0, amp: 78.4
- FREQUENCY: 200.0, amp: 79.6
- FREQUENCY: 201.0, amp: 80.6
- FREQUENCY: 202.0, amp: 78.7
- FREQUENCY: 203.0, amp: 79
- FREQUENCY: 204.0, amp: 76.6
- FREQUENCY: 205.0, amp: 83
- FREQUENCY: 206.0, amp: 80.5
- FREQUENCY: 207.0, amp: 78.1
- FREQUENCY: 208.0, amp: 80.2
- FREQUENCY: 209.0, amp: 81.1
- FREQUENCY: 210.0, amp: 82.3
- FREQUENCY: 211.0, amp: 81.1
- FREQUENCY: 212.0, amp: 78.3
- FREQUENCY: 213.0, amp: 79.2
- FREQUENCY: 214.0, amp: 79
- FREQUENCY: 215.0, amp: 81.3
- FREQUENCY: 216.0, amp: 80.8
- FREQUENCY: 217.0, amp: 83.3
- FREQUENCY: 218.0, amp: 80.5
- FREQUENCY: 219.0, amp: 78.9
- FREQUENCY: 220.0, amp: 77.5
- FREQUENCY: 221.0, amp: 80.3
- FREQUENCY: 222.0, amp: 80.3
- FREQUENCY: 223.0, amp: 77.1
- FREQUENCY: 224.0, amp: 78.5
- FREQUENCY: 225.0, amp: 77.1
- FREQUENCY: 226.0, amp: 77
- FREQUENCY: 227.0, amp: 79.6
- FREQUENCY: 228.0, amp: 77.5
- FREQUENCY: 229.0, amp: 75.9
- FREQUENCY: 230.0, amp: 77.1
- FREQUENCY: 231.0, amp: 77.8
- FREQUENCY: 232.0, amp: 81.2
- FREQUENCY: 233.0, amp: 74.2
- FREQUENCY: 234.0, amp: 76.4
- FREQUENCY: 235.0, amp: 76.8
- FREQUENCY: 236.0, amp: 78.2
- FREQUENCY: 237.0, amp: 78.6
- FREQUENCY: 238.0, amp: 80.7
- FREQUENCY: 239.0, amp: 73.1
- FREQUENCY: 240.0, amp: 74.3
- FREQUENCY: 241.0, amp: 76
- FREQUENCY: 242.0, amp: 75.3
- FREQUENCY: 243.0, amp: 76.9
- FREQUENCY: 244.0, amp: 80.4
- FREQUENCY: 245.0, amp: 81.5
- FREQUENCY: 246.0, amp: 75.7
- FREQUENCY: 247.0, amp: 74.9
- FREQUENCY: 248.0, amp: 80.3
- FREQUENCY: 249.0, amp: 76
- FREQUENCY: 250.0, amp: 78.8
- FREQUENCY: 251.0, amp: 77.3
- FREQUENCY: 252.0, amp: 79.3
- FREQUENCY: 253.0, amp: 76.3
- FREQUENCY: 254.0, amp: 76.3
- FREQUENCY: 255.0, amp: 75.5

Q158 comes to 1.0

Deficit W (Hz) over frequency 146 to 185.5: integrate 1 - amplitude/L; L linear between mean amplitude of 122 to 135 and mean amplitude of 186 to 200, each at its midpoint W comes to 3.30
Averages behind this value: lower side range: 75.6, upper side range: 80.6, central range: 72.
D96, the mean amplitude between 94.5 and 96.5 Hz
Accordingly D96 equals 73.1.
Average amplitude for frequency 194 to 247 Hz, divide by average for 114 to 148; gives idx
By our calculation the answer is 1.0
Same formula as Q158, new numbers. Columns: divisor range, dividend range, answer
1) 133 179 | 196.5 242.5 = 1.10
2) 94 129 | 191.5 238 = 1.05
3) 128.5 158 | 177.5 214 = 1.11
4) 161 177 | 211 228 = 1.07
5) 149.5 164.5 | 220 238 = 1.19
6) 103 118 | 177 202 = 1.04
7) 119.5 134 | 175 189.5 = 1.03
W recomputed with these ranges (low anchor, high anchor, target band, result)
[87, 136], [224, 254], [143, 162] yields 2.1 Hz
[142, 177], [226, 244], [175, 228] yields -3.7 Hz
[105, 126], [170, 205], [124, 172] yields 3.5 Hz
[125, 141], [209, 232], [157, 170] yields 1.2 Hz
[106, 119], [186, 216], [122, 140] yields 0.5 Hz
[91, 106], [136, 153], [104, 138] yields -1.0 Hz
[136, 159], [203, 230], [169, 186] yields -0.7 Hz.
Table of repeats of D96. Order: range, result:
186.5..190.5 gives 79.1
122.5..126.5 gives 74.6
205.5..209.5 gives 80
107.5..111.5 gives 76.7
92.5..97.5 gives 73.6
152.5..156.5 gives 62.8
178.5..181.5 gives 77.6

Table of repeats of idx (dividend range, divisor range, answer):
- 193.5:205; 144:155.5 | 1.16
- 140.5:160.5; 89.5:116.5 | 0.91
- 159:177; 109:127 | 0.96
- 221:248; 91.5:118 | 1.02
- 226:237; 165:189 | 1.01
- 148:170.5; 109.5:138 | 0.90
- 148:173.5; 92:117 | 0.91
